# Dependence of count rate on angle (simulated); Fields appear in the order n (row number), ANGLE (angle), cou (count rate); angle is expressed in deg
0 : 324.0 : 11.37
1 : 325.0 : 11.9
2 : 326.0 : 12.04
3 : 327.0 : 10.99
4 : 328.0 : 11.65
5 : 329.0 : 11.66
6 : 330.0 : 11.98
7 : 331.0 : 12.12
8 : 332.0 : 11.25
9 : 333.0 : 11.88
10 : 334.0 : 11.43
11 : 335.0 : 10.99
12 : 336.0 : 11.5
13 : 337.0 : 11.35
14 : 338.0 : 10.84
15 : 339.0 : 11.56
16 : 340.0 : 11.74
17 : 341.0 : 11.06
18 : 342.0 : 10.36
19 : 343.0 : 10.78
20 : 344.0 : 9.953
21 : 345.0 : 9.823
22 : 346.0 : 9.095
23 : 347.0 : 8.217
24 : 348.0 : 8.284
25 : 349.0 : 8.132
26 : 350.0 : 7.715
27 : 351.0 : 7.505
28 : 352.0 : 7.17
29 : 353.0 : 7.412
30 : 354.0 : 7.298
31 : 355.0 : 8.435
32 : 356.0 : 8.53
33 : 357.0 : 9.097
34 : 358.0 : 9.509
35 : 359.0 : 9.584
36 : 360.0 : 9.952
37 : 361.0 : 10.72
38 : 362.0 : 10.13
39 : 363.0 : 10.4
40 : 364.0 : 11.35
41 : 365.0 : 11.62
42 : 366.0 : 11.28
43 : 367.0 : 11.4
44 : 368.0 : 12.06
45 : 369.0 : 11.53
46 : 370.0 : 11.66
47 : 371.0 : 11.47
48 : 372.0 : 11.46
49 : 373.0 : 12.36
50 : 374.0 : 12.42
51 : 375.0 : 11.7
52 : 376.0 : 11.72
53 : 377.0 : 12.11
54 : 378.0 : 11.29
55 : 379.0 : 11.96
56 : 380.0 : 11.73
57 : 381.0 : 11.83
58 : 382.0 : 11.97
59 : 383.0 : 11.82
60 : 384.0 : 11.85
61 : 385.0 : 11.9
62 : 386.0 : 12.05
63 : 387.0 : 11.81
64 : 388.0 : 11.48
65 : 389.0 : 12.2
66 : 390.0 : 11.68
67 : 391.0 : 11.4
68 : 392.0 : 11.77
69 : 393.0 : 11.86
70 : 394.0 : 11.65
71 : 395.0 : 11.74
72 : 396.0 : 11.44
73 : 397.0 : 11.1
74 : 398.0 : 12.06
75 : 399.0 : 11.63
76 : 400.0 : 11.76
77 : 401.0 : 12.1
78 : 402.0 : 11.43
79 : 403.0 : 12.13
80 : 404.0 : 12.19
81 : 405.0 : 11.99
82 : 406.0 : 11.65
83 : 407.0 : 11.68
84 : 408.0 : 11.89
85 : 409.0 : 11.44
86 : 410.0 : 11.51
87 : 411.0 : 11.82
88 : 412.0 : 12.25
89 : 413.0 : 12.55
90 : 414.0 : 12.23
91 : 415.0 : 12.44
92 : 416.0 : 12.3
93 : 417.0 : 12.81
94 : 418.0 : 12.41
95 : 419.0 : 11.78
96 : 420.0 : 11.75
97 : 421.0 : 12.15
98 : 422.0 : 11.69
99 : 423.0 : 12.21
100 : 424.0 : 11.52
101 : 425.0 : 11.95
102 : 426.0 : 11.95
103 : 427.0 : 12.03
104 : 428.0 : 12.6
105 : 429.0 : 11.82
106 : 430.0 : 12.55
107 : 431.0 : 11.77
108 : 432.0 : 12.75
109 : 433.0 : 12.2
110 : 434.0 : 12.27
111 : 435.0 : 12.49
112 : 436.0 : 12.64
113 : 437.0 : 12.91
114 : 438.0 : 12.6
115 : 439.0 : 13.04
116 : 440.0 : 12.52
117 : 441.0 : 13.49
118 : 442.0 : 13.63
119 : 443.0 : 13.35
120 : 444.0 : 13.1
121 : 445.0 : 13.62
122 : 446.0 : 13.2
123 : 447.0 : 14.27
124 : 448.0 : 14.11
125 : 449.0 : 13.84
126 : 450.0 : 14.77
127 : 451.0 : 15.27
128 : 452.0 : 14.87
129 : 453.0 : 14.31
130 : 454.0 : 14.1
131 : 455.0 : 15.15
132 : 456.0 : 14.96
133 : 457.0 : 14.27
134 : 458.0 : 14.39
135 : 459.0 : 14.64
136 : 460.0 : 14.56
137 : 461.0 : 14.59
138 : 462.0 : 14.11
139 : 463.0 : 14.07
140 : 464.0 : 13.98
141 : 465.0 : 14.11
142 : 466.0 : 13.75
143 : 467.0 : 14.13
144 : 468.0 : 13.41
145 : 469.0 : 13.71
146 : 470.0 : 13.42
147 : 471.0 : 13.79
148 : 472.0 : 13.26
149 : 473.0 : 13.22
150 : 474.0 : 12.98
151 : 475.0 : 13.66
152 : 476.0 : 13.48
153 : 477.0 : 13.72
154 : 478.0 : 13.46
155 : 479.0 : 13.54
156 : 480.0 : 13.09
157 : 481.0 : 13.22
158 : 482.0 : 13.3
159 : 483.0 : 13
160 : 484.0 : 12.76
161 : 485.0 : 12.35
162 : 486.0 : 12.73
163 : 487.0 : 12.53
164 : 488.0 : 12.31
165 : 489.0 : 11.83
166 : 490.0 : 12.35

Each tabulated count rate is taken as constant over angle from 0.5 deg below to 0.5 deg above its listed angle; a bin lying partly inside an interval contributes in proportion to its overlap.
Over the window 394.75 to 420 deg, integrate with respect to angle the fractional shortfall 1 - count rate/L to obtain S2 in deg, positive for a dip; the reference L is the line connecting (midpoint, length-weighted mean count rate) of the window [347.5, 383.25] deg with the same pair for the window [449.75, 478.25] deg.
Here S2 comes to 0.1 deg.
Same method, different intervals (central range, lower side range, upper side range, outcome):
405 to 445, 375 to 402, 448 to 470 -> 2.3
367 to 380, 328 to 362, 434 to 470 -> -1.0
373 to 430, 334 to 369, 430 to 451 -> -1.0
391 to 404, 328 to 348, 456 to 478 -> 0.6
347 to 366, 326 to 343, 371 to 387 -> 4.2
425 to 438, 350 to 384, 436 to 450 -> 0.6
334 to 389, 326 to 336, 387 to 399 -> 4.9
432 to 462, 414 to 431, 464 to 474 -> -1.9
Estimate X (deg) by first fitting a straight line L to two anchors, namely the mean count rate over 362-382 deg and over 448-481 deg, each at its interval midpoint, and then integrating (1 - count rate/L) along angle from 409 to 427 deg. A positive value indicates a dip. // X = 1.1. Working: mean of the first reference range 11.6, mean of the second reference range 14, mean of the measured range 12.1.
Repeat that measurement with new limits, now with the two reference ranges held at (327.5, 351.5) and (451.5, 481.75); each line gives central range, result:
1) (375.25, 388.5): -0.2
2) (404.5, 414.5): 0.4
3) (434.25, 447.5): 0.1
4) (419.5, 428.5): 0.5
